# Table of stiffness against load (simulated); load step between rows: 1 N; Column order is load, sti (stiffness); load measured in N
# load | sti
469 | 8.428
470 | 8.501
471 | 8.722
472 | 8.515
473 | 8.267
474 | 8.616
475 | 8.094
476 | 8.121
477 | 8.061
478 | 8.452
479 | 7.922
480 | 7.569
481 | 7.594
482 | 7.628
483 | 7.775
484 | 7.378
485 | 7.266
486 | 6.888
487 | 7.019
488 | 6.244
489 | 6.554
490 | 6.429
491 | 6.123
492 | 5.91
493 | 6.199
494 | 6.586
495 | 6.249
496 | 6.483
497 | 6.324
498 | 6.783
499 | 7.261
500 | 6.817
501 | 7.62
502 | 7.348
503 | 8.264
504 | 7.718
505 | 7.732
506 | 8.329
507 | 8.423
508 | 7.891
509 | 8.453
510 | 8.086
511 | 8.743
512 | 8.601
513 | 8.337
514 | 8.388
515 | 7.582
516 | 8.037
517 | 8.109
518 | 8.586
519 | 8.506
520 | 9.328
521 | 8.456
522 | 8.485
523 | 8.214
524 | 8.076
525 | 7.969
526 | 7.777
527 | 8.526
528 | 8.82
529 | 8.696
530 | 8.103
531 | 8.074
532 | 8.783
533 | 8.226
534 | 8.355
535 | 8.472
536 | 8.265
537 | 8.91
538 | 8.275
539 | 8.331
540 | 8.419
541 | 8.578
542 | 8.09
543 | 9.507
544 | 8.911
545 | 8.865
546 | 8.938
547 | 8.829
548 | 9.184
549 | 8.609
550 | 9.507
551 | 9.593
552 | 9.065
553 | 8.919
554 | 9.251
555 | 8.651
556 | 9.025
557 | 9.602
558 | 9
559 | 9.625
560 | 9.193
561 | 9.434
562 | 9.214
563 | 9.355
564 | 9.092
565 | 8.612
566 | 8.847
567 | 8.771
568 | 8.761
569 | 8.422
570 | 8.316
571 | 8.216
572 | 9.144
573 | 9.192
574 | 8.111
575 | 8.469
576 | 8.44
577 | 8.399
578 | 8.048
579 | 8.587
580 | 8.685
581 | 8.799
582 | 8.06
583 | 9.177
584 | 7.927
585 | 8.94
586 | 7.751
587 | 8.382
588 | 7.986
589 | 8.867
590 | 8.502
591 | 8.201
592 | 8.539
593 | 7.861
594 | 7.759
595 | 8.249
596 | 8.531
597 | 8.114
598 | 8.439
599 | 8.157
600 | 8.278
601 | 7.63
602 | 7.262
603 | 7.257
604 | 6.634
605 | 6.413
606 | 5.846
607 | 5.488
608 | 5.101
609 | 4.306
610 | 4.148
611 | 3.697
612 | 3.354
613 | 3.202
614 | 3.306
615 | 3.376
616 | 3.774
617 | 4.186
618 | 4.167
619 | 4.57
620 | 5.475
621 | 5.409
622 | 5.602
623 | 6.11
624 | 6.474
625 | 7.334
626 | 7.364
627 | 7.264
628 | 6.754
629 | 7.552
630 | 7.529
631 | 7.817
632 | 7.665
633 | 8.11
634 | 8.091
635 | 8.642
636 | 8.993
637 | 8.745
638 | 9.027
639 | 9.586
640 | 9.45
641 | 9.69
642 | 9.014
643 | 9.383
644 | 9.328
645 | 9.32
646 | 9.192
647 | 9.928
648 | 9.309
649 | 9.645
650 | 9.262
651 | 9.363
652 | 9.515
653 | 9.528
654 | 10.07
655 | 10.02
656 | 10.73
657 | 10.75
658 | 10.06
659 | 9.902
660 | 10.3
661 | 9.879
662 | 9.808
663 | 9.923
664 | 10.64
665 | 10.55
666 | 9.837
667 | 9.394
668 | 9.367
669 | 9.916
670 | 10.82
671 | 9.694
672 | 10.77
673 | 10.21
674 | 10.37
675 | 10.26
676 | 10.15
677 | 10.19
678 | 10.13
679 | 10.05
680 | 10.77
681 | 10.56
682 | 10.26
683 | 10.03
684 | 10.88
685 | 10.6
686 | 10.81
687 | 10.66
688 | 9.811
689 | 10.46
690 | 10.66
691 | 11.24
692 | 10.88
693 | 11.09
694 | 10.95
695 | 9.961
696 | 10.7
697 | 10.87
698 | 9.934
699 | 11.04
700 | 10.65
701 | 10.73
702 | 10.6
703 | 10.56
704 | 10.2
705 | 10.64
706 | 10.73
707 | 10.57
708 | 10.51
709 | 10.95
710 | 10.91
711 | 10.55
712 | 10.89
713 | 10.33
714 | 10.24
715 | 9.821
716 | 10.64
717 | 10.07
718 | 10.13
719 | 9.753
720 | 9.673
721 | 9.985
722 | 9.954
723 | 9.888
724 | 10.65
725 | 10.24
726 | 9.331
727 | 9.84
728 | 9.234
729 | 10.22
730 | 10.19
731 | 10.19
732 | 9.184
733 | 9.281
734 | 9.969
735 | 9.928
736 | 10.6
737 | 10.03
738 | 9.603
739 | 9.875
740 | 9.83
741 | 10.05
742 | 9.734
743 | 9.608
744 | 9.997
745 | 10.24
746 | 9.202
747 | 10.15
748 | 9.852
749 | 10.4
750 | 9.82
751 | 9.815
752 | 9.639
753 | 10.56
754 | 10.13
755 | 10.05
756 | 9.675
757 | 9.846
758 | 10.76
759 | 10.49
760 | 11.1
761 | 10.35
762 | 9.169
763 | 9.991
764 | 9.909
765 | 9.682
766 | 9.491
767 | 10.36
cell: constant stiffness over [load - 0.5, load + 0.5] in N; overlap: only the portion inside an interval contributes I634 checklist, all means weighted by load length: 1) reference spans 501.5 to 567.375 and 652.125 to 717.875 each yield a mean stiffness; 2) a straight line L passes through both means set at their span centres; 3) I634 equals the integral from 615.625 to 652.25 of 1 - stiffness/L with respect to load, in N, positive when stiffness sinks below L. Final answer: 7.5 N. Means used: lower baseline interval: 8.61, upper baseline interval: 10.4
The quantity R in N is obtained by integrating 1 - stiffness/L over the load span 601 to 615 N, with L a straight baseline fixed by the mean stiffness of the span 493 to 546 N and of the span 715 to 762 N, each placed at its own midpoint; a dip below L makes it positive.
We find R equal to 5.9 N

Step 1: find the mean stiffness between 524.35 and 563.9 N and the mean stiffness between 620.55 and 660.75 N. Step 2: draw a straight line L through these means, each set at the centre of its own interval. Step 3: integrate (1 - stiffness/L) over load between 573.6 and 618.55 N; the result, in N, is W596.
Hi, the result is 9.1 N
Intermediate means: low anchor 8.79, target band 6.98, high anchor 8.71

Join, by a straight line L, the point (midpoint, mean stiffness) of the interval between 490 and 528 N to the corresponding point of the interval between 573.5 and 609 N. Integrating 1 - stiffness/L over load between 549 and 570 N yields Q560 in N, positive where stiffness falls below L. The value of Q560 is -3.4 N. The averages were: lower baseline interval 7.74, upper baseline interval 7.86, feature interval 9.07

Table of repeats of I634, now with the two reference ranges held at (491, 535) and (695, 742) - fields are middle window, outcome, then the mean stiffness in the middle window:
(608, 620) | 6.7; 3.95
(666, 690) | -1.3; 10.3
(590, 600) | 0.7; 8.22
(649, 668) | -0.8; 9.95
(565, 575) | -0.1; 8.63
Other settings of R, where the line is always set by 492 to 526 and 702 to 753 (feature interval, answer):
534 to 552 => -1.4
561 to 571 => -0.5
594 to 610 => 3.2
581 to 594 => 0.4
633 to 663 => -0.9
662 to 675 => -0.9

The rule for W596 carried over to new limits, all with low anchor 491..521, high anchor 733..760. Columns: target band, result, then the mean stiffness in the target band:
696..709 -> -1.4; 10.6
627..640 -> 1.0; 8.22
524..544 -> -1.2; 8.43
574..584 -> -0.1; 8.47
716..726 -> -0.3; 10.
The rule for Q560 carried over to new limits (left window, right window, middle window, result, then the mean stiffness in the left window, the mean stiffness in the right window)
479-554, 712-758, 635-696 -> -4.45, 7.99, 9.96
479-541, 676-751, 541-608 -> 0.70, 7.78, 10.2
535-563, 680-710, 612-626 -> 7.00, 8.95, 10.6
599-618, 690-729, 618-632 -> -0.94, 5.23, 10.4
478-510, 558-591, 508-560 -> -4.47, 7.22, 8.66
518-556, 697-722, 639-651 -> 0.42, 8.64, 10.4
